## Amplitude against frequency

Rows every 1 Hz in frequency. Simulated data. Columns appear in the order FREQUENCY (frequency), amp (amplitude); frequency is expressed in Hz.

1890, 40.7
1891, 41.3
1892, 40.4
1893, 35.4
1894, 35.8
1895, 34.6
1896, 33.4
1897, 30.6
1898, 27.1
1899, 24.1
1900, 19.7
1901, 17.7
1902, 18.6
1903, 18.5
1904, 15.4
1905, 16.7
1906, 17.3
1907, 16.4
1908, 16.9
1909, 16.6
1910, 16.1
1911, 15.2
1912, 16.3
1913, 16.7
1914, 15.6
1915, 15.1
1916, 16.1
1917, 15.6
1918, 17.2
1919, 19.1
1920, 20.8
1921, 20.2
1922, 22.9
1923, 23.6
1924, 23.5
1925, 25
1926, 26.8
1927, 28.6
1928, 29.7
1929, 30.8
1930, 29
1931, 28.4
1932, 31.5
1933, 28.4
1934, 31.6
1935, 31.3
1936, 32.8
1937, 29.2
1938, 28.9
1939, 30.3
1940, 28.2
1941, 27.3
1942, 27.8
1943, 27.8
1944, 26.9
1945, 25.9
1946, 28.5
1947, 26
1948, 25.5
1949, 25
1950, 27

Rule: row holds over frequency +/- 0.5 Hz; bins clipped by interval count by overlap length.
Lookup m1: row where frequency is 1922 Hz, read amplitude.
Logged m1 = 22.9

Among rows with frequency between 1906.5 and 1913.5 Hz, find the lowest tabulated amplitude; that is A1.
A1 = 15.2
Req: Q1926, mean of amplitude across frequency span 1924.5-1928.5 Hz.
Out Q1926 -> 27.5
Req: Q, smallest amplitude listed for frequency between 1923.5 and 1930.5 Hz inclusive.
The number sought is 23.5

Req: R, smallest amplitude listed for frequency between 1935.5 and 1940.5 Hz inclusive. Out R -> 28.2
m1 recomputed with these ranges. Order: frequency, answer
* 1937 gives 29.2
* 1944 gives 26.9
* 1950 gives 27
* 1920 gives 20.8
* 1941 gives 27.3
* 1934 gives 31.6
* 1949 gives 25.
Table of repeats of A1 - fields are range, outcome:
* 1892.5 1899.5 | 24.1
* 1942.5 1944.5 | 26.9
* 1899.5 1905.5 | 15.4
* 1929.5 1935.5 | 28.4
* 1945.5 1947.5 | 26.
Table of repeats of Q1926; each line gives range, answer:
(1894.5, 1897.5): 32.9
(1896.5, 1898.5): 28.9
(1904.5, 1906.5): 17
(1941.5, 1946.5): 27.4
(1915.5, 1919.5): 17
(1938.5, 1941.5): 28.6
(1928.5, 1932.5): 29.9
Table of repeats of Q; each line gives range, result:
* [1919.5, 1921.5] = 20.2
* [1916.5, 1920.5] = 15.6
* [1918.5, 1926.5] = 19.1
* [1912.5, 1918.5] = 15.1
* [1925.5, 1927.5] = 26.8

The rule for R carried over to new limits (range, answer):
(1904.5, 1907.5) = 16.4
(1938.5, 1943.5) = 27.3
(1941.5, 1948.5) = 25.5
